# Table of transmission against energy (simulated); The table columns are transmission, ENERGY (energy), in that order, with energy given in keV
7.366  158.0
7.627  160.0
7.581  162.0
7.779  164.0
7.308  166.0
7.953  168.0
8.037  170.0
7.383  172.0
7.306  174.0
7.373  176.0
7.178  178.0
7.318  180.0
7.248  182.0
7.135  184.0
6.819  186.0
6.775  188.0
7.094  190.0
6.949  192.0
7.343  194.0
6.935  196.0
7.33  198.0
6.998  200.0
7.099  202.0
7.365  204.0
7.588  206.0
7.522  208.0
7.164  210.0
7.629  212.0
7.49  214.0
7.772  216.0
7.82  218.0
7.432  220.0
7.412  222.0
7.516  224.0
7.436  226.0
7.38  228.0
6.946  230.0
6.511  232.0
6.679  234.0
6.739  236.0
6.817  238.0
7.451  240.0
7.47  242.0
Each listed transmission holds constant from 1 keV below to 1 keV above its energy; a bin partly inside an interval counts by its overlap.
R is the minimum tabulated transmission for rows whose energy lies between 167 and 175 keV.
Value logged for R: 7.306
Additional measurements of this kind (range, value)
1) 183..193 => 6.775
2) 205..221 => 7.164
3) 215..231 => 6.946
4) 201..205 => 7.099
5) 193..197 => 6.935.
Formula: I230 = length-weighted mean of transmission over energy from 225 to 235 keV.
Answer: 6.99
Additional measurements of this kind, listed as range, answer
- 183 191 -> 6.96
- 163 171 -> 7.77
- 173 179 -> 7.29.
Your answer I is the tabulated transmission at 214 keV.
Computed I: 7.49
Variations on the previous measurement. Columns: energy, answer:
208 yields 7.522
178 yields 7.178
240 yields 7.451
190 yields 7.094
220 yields 7.432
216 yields 7.772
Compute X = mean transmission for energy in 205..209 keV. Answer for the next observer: 7.55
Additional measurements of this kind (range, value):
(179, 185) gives 7.23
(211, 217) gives 7.63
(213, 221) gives 7.63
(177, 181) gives 7.25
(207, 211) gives 7.34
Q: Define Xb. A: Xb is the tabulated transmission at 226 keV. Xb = 7.436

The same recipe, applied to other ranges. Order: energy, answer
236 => 6.739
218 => 7.82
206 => 7.588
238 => 6.817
